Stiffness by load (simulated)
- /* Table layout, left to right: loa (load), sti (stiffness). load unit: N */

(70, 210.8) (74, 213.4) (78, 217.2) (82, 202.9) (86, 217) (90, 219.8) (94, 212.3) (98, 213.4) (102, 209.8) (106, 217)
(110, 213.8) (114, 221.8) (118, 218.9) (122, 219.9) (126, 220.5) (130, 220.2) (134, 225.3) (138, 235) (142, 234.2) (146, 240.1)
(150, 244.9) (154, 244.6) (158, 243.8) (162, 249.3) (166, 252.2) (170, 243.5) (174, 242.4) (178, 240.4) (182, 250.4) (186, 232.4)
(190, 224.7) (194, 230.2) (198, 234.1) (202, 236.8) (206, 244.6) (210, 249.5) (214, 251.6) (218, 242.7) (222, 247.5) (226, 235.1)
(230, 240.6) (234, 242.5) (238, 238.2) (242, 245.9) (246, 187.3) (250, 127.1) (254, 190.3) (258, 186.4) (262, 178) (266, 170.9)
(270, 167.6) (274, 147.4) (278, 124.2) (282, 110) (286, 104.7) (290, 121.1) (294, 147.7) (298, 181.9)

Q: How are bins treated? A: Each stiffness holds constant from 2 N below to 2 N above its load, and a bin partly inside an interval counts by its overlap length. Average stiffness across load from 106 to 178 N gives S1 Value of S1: 233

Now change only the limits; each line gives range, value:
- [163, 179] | 245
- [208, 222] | 248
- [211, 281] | 201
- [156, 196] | 241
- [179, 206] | 236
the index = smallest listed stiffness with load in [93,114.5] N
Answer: 209.8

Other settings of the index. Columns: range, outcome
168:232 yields 224.7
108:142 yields 213.8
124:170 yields 220.2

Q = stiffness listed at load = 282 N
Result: 110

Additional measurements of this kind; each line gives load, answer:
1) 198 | 234.1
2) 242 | 245.9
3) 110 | 213.8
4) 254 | 190.3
